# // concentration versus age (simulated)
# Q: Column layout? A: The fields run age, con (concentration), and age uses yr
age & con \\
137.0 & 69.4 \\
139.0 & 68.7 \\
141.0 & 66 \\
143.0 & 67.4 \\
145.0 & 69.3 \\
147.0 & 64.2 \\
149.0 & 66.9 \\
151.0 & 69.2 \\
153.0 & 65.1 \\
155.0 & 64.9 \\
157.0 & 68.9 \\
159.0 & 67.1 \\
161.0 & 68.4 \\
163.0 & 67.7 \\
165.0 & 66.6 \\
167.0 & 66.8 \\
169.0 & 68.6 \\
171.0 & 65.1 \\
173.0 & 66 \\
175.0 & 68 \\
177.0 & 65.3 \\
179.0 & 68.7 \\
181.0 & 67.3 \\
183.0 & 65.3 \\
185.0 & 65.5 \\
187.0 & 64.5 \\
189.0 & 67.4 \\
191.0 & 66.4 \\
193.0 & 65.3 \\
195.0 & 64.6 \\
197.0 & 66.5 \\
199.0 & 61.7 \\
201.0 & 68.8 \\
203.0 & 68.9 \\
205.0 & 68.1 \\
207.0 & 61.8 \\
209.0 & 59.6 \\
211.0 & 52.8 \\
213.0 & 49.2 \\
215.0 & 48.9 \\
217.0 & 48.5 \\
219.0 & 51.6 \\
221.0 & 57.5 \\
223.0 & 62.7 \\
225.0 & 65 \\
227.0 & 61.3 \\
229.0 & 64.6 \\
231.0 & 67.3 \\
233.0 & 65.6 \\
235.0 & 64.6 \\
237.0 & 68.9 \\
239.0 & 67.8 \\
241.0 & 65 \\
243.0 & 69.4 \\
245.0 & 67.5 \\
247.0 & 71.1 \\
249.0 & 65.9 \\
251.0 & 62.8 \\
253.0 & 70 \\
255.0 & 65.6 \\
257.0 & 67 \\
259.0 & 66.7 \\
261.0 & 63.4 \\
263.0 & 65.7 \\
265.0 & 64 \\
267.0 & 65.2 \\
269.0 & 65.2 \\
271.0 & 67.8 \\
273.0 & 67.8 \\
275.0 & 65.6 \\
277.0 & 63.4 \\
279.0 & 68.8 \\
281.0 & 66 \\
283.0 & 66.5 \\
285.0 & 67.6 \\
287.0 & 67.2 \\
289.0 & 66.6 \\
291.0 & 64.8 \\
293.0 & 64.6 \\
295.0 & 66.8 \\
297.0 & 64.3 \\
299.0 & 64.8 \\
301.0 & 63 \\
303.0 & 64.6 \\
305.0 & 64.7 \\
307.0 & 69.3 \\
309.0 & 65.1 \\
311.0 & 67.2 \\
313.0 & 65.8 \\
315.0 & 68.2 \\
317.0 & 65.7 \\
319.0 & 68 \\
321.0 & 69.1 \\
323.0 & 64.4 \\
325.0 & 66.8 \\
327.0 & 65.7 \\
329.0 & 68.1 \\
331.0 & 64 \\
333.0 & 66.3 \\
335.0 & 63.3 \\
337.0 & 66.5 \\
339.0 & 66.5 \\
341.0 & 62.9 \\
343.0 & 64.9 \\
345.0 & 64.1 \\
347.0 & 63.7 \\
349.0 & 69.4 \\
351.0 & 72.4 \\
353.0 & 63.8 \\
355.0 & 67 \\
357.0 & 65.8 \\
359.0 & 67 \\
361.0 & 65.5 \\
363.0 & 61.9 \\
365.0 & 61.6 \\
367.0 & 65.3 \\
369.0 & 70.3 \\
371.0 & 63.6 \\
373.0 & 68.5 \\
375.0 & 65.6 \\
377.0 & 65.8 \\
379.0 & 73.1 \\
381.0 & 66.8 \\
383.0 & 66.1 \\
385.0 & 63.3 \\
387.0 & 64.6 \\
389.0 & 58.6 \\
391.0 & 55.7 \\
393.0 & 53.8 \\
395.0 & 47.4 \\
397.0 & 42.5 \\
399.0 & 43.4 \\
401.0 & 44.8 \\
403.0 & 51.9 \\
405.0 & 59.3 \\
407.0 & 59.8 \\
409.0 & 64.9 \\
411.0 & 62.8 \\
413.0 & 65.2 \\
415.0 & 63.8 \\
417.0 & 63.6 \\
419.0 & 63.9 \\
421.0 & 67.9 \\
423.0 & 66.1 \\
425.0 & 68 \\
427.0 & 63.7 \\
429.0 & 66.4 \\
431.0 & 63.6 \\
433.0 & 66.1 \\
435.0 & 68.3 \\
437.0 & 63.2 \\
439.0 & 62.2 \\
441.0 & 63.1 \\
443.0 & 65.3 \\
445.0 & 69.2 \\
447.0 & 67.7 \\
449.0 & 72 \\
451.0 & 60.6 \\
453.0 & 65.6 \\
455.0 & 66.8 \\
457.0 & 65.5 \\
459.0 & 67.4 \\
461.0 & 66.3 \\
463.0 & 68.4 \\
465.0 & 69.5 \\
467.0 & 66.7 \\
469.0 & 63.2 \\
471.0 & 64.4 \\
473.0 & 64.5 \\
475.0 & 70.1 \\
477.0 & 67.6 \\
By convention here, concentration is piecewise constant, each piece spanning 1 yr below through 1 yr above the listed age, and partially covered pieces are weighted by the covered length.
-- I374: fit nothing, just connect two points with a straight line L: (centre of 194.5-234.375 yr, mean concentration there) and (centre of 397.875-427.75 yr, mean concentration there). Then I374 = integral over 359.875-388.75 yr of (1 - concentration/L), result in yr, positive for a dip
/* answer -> -2.4 yr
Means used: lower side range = 60.7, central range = 65.7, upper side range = 60.5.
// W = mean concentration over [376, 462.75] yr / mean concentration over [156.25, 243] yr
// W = 1.0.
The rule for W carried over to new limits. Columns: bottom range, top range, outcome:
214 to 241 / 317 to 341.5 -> 1.08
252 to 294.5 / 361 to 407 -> 0.90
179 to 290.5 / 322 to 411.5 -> 0.97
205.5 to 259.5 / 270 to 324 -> 1.06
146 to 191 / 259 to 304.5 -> 0.98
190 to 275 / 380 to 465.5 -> 0.98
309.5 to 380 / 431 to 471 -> 1.00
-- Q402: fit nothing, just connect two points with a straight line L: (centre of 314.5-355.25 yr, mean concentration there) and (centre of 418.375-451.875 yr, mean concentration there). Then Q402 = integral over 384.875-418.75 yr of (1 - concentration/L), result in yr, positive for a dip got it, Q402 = 4.7 yr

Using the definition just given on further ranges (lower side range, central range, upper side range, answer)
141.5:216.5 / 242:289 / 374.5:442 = -2.19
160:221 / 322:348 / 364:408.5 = -1.94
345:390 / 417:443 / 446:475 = 0.44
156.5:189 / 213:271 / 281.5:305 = 2.07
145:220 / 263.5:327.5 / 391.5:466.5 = -2.77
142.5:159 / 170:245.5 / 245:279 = 3.52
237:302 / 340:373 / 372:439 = -1.29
